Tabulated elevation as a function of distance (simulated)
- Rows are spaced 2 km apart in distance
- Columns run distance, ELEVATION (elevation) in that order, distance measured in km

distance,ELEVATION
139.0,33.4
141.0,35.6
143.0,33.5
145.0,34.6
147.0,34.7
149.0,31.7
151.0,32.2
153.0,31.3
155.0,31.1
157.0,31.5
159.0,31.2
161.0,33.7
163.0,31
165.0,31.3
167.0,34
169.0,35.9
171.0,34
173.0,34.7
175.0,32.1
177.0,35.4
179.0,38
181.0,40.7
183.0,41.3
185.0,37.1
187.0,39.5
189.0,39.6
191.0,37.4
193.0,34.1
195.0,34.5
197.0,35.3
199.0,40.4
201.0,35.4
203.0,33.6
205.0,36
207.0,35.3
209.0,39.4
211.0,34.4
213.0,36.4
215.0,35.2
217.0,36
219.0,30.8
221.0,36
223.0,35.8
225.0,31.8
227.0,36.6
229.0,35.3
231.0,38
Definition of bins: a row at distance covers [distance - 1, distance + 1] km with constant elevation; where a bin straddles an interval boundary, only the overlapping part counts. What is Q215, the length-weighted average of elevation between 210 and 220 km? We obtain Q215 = 34.6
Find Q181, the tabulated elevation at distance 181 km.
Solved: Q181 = 40.7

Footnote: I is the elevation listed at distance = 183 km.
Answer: 41.3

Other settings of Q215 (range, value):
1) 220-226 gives 34.5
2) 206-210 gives 37.3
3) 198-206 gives 36.3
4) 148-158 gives 31.6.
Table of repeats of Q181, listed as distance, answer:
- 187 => 39.5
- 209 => 39.4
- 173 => 34.7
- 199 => 40.4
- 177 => 35.4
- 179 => 38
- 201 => 35.4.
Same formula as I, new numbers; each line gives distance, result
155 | 31.1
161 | 33.7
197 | 35.3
